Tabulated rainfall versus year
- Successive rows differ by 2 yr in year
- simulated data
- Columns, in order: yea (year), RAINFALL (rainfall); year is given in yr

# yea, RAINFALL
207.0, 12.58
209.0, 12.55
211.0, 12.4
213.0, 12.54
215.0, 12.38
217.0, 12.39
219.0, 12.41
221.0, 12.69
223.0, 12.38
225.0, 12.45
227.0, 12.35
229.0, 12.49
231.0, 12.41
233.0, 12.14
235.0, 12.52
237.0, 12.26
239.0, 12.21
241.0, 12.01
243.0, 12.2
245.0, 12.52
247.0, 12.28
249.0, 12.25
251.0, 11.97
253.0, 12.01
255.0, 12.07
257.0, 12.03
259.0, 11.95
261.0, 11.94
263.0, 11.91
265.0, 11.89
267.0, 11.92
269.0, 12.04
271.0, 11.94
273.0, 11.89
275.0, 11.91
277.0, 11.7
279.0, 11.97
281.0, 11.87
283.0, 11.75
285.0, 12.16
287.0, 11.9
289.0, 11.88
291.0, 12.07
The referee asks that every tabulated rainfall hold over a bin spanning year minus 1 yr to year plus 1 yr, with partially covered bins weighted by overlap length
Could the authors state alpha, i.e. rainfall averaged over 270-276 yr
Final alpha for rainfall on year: 11.9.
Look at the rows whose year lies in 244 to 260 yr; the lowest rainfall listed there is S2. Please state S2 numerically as 11.95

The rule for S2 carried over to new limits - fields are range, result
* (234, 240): 12.21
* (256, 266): 11.89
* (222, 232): 12.35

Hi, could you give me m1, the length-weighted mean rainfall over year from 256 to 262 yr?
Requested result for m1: 12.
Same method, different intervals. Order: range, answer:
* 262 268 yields 11.9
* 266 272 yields 12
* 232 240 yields 12.3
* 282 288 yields 11.9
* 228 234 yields 12.3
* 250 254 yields 12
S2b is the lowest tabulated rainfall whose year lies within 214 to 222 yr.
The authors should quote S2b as 12.38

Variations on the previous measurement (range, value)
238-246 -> 12.01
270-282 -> 11.7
